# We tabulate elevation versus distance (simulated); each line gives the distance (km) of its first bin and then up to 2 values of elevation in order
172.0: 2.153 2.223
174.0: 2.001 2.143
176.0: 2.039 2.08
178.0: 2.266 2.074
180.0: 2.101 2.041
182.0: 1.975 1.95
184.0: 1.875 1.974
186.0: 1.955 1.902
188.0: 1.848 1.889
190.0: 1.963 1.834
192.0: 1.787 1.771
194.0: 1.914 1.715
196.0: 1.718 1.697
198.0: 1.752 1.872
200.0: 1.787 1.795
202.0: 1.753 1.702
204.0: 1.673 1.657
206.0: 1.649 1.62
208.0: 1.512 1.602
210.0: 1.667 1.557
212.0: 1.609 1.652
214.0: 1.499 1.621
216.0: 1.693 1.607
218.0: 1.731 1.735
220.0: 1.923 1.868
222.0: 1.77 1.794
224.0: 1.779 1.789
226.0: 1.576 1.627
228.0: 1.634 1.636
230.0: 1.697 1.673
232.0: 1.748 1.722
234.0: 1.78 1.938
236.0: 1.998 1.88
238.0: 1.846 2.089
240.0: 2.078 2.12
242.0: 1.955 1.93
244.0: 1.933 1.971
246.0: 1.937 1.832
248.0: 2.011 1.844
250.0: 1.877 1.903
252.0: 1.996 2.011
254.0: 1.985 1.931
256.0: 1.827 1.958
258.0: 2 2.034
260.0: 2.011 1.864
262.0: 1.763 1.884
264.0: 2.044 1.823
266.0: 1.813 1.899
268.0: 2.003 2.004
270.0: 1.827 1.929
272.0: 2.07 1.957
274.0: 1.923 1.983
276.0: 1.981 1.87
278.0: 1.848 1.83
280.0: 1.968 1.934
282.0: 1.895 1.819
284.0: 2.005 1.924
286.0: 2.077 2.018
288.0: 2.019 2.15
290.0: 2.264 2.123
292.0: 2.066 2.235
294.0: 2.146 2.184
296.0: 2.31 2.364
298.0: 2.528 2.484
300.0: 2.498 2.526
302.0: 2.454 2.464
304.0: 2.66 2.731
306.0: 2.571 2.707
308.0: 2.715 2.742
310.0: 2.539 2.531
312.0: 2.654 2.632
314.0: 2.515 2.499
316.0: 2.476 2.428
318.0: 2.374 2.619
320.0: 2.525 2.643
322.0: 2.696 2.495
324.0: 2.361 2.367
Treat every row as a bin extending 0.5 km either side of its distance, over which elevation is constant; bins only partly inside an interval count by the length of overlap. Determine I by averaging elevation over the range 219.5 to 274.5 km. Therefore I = 1.89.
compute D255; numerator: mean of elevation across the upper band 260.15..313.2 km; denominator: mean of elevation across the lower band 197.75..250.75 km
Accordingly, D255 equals 1.22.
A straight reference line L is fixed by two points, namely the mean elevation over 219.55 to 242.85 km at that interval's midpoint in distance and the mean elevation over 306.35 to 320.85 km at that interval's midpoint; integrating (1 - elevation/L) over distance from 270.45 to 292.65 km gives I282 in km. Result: 2.9 km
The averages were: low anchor 1.82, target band 1.99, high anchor 2.57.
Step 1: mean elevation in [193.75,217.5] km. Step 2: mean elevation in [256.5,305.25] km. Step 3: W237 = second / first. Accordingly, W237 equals 1.24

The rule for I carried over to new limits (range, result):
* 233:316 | 2.11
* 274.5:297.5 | 2.04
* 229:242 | 1.87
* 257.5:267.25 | 1.91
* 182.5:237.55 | 1.75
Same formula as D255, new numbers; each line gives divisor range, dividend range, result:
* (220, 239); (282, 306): 1.27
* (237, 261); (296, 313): 1.31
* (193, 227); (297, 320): 1.50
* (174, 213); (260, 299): 1.10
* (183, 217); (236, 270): 1.11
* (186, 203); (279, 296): 1.13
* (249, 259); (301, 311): 1.34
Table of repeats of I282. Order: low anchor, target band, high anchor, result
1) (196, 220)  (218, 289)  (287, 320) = 4.80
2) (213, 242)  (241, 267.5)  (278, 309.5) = 0.62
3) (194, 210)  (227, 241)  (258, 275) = -0.07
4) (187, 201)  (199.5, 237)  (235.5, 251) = 3.49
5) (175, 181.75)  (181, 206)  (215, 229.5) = 1.85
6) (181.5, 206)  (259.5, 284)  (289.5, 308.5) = 3.78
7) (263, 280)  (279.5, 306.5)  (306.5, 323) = 0.22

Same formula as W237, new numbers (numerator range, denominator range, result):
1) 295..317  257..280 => 1.32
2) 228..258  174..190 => 0.95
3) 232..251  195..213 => 1.14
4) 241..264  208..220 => 1.18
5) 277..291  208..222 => 1.19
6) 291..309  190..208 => 1.40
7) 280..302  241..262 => 1.12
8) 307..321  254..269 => 1.33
